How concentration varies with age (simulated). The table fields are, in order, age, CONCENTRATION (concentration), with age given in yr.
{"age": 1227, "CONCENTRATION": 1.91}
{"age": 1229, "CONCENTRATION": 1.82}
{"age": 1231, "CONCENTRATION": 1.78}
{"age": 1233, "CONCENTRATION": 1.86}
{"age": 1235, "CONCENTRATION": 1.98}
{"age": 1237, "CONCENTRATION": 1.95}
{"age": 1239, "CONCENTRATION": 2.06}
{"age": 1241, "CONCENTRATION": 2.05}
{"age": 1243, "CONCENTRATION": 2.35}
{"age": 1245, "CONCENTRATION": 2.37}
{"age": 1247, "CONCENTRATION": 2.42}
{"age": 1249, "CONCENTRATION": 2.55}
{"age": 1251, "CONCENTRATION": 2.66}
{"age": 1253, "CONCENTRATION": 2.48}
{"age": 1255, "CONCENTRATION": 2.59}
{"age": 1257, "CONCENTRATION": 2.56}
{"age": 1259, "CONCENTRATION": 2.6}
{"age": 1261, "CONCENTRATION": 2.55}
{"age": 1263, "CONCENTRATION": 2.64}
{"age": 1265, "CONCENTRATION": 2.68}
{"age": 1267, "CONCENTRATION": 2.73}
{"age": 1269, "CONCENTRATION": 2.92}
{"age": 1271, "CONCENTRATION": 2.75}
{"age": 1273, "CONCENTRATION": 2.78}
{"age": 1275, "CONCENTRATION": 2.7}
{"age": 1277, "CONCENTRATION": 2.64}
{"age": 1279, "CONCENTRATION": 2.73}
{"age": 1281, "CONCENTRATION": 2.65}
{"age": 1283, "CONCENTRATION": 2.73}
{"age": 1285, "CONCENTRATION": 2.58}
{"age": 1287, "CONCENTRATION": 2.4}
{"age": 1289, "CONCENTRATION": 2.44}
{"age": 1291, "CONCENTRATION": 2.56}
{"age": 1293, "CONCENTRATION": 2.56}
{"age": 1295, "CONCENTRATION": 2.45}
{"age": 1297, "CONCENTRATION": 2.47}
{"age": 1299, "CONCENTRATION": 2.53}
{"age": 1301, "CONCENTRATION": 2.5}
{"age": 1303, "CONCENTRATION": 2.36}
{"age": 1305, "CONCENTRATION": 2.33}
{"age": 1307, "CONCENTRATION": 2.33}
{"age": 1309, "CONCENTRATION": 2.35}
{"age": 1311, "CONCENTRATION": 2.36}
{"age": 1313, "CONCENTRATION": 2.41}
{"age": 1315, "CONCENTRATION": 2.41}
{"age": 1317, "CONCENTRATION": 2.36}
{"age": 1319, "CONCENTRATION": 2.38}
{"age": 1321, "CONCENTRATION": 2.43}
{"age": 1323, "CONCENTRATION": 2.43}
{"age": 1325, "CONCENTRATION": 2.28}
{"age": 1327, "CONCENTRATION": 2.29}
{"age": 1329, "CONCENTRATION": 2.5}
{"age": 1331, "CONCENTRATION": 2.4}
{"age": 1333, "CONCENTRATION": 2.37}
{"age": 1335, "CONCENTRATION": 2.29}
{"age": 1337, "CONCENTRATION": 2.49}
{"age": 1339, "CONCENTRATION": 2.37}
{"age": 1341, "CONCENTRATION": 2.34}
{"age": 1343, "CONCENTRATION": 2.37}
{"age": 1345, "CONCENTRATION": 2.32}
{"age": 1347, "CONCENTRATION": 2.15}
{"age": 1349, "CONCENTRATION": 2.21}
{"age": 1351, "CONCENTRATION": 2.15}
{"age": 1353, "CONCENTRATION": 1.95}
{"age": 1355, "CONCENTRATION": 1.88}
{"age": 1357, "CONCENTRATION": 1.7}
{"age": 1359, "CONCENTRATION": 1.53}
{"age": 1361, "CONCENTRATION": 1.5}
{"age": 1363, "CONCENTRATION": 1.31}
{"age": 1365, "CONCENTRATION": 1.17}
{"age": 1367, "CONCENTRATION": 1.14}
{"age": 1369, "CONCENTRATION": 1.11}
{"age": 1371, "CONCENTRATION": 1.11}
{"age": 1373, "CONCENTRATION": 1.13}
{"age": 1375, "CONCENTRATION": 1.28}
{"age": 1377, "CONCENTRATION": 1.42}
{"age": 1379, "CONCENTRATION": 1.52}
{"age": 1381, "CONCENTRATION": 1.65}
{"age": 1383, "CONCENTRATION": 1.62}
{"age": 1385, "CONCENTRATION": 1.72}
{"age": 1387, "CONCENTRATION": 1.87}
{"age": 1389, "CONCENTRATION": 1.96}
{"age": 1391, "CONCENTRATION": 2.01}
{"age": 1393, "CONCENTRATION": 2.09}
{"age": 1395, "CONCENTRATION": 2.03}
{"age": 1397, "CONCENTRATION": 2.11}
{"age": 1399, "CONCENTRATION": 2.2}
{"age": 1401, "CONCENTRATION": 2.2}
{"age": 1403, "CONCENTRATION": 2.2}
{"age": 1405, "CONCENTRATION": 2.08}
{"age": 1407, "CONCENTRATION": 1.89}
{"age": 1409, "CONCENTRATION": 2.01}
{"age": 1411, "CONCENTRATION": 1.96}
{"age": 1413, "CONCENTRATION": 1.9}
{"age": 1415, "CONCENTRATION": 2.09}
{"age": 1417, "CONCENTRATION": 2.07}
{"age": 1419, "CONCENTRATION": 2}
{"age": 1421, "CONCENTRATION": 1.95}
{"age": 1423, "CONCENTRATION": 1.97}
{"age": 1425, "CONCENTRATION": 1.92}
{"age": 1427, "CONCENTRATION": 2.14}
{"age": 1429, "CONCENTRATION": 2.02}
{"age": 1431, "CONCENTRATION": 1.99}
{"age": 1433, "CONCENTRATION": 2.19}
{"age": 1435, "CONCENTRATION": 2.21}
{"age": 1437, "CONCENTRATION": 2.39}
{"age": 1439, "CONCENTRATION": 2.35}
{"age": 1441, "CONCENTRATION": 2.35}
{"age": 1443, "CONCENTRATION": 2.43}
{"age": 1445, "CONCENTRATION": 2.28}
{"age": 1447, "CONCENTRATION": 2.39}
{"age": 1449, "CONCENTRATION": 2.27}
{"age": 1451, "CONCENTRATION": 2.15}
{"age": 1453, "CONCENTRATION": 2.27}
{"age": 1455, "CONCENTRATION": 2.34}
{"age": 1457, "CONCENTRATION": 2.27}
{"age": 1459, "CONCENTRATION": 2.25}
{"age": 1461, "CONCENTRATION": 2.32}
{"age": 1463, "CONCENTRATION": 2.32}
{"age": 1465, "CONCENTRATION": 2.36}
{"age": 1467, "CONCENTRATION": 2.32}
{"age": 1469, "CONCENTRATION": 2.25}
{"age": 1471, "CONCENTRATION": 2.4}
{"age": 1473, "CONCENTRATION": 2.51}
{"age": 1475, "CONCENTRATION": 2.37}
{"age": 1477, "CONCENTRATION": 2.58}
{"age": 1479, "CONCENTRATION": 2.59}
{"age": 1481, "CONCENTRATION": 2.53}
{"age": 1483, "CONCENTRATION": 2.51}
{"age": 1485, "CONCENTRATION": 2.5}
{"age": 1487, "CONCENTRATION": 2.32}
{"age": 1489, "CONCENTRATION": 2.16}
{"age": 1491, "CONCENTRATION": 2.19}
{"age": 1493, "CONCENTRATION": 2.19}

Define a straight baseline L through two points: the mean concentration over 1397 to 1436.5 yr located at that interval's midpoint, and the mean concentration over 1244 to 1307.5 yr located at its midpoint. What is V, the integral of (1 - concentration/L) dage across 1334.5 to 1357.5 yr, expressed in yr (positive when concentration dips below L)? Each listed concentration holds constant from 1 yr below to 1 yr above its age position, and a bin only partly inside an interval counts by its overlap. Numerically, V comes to 1.2 yr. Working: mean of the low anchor 2.57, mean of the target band 2.19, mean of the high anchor 2.06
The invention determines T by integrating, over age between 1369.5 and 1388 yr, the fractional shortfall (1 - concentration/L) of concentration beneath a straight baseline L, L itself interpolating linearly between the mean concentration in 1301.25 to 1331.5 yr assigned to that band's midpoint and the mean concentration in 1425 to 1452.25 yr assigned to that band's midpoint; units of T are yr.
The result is 6.69 yr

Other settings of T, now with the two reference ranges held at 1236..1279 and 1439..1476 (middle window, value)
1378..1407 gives 5.4 yr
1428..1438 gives 0.8 yr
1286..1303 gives 0.1 yr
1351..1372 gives 8.2 yr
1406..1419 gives 2.1 yr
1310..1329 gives 0.7 yr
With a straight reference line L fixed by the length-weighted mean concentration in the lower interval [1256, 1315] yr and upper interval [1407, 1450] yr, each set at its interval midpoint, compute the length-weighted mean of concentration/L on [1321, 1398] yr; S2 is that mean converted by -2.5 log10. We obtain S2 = 0.231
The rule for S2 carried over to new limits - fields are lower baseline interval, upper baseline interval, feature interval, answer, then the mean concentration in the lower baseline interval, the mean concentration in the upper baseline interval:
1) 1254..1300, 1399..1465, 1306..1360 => 0.09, 2.62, 2.17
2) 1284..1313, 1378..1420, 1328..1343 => -0.06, 2.44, 1.96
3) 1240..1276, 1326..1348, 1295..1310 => 0.02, 2.58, 2.35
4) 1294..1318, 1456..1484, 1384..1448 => 0.15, 2.4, 2.4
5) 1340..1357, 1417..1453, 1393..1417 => 0.05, 2.14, 2.18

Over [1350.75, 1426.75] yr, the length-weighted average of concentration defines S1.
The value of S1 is 1.77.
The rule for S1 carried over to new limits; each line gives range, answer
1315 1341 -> 2.38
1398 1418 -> 2.06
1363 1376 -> 1.17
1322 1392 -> 1.87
